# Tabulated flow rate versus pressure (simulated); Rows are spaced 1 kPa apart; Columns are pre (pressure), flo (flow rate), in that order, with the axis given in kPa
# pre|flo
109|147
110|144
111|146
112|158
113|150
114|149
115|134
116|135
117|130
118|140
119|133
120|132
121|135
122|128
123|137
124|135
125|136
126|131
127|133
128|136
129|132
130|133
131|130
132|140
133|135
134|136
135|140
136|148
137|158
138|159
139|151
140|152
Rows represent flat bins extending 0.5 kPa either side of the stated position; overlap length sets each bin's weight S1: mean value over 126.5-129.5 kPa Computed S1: 134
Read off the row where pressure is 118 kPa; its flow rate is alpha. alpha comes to 140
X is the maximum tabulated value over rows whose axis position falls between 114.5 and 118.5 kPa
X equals 140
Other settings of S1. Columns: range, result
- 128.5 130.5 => 132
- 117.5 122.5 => 134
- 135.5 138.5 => 155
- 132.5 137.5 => 143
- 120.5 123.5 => 133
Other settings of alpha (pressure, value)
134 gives 136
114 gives 149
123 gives 137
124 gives 135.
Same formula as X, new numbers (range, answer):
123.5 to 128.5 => 136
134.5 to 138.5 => 159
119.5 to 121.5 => 135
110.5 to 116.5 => 158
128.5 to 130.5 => 133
